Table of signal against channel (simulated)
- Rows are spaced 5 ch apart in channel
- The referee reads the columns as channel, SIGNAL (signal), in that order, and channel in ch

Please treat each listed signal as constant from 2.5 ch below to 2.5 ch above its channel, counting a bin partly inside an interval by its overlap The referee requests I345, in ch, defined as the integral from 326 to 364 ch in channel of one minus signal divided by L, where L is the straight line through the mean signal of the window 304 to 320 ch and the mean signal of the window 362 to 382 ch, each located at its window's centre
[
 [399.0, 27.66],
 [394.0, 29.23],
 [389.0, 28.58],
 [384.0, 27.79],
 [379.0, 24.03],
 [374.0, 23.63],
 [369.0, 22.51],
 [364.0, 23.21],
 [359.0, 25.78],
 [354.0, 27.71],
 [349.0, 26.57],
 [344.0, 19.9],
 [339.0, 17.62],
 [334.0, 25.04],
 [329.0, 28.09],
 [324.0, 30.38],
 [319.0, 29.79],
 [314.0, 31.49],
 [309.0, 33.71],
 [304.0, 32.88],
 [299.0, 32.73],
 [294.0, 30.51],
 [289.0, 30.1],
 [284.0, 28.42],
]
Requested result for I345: 3.9 ch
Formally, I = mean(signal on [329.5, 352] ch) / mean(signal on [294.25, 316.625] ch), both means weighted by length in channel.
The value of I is 0.71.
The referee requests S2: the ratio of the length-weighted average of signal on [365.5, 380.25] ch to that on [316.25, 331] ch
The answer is 0.8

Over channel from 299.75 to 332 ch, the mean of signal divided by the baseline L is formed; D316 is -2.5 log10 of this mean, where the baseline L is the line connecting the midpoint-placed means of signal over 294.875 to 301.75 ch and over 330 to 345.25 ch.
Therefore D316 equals -0.14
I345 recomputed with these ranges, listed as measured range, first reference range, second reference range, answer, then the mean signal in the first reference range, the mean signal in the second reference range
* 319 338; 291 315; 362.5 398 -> 1.8 ch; 32.3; 25.7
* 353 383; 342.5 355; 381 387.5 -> 2.0 ch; 24.8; 27.6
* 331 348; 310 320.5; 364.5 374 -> 3.7 ch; 31.2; 23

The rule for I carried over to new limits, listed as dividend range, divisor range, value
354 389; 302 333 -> 0.81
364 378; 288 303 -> 0.74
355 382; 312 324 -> 0.79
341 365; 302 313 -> 0.74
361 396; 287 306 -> 0.81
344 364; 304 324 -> 0.80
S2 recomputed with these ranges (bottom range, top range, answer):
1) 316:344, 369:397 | 1.02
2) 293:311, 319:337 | 0.85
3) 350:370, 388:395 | 1.15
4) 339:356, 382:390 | 1.19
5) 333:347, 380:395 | 1.36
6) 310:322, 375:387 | 0.83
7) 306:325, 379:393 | 0.88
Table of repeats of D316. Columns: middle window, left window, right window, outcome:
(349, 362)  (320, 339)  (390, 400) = 0.033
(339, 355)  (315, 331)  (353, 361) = 0.176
